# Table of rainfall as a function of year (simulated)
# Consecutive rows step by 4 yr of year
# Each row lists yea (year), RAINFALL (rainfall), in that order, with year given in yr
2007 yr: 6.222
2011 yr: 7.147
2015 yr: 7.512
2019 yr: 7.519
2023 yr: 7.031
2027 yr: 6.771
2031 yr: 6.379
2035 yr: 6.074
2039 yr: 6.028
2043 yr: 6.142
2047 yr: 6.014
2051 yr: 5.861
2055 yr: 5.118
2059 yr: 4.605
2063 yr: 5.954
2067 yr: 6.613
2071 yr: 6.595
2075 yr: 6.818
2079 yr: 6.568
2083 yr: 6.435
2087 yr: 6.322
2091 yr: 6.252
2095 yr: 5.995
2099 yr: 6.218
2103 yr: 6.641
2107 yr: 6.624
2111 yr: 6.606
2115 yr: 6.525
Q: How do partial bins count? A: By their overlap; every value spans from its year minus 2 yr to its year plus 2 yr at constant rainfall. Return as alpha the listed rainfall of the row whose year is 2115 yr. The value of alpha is 6.525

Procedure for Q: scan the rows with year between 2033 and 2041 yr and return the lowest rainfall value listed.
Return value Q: 6.028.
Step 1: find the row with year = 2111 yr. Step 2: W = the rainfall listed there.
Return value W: 6.606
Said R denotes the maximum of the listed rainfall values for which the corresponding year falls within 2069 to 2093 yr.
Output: 6.818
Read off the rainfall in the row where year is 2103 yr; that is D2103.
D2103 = 6.641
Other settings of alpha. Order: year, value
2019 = 7.519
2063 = 5.954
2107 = 6.624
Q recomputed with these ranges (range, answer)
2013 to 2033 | 6.379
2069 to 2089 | 6.322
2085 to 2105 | 5.995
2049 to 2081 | 4.605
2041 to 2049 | 6.014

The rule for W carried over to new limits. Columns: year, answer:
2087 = 6.322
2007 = 6.222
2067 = 6.613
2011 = 7.147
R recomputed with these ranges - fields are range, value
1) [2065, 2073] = 6.613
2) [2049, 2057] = 5.861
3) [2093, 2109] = 6.641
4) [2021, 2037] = 7.031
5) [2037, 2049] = 6.142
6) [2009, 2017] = 7.512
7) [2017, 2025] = 7.519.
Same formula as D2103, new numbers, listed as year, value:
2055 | 5.118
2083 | 6.435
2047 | 6.014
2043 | 6.142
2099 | 6.218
